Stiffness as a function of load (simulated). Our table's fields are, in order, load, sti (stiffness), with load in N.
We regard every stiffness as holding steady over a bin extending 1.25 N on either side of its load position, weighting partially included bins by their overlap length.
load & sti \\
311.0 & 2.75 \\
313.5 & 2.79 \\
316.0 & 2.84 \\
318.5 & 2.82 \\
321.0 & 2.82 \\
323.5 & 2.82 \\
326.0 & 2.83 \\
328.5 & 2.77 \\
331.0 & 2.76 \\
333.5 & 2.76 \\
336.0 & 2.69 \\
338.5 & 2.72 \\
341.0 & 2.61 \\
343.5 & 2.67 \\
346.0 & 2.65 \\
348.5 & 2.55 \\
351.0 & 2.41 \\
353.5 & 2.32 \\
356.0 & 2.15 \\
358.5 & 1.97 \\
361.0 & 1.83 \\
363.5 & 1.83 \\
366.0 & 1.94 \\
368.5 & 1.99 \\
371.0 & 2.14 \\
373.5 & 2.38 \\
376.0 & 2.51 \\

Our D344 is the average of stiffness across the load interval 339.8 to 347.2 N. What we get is 2.64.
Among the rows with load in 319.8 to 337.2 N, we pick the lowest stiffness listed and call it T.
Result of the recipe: 2.69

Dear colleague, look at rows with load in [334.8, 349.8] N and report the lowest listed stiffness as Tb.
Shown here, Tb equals 2.55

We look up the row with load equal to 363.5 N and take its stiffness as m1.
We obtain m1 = 1.83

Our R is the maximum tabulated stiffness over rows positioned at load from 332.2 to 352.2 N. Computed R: 2.76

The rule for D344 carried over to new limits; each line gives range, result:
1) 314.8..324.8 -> 2.82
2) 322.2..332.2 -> 2.8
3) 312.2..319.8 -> 2.82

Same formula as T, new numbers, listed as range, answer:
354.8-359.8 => 1.97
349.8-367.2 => 1.83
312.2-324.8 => 2.79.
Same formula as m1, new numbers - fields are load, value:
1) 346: 2.65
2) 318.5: 2.82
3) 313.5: 2.79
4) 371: 2.14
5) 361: 1.83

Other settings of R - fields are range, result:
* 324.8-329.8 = 2.83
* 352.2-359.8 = 2.32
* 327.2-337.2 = 2.77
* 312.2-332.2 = 2.84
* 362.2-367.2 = 1.94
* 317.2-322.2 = 2.82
